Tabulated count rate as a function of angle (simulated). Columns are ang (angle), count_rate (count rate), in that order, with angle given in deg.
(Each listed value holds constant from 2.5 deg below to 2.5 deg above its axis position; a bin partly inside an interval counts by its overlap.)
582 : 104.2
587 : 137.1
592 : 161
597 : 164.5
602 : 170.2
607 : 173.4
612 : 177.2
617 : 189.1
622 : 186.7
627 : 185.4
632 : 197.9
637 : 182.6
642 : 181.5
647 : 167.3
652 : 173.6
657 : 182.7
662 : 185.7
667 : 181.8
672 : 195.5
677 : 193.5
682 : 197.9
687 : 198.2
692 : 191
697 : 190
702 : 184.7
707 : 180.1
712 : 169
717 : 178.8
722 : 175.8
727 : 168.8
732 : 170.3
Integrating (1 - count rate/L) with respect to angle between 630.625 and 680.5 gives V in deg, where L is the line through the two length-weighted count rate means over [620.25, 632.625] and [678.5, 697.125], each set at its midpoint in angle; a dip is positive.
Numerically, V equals 2.0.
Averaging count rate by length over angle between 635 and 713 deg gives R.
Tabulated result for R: 185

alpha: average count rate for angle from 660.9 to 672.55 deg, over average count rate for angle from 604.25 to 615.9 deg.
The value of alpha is 1.06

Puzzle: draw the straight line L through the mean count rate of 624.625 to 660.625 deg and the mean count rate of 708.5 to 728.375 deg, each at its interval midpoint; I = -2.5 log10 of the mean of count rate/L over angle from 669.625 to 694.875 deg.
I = -0.10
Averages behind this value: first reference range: 182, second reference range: 174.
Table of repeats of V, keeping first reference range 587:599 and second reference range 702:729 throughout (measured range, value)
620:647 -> -3.6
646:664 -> -1.2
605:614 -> -0.9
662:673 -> -1.2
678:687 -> -1.4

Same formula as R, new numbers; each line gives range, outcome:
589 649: 178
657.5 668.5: 184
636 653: 176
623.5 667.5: 182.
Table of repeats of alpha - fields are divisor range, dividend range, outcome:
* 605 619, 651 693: 1.05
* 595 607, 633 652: 1.06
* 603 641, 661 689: 1.05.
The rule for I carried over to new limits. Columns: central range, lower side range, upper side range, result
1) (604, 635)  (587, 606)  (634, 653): -0.09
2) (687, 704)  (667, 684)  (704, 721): -0.03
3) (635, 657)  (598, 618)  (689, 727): 0.00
